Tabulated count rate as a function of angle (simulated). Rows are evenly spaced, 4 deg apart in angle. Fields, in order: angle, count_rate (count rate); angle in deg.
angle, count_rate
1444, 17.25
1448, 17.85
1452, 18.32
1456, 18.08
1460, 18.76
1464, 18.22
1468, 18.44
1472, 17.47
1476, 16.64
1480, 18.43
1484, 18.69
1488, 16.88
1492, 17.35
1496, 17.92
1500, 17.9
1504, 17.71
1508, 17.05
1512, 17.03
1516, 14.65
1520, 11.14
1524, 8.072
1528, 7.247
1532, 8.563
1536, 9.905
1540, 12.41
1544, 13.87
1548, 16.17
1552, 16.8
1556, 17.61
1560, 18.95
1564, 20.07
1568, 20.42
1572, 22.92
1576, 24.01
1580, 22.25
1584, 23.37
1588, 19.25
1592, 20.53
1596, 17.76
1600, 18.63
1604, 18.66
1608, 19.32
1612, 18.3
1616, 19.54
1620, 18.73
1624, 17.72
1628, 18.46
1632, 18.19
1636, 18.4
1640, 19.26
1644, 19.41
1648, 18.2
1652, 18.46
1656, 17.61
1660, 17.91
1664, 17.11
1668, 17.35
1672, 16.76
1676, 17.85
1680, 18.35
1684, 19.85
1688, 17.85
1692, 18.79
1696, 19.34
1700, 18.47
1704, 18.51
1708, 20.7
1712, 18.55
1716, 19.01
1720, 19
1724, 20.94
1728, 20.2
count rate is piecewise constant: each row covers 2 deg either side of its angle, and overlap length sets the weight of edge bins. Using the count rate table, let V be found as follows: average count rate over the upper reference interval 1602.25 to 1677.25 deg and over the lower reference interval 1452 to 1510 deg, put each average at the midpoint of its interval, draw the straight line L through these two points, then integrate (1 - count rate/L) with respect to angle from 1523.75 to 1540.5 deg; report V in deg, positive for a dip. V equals 8.30 deg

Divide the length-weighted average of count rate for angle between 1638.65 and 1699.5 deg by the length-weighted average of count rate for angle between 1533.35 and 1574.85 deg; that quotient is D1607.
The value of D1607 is 1.1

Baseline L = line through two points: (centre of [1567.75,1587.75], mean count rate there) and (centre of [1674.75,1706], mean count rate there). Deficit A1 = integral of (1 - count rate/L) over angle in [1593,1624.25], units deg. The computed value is 3.99 deg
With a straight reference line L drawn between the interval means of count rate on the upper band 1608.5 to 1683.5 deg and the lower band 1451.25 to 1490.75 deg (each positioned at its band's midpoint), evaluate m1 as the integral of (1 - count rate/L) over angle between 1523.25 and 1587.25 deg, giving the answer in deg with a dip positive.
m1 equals 5.2 deg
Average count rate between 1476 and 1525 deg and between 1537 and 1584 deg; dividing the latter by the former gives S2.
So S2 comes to 1.15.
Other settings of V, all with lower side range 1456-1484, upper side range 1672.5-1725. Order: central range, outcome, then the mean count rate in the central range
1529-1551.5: 7.4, 12.3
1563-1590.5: -5.0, 21.8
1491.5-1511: 0.6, 17.6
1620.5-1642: 0.3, 18.4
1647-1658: 0.4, 18.1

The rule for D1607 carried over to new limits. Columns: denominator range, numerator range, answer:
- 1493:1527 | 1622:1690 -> 1.21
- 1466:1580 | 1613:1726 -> 1.14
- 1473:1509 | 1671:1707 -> 1.05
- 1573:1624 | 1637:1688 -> 0.91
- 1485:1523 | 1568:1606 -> 1.28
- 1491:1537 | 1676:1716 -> 1.38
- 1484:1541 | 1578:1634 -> 1.38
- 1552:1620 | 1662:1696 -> 0.91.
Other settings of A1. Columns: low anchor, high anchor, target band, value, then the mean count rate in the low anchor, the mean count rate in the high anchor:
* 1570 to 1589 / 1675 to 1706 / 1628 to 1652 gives 2.1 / 22.5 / 18.7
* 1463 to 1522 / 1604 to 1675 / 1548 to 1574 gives -2.4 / 17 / 18.3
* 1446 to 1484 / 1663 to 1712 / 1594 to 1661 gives -0.6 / 18.1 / 18.4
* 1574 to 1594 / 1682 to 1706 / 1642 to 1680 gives 3.6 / 21.9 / 18.8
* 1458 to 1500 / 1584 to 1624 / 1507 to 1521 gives 2.4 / 17.9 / 19.1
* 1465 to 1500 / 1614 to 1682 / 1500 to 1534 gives 9.2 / 17.8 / 18.2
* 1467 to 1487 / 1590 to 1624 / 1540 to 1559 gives 2.6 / 17.9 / 18.9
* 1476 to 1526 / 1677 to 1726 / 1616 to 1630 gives -0.4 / 16.1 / 19.1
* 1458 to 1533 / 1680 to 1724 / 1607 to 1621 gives -1.0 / 15.8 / 19.1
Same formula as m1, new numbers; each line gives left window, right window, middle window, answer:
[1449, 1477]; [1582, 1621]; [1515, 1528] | 5.73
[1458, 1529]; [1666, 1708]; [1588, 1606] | -1.59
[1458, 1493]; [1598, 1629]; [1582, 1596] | -1.54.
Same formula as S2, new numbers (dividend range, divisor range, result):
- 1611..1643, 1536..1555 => 1.29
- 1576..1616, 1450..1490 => 1.11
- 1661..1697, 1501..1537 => 1.44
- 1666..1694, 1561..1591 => 0.84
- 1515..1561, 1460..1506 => 0.72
